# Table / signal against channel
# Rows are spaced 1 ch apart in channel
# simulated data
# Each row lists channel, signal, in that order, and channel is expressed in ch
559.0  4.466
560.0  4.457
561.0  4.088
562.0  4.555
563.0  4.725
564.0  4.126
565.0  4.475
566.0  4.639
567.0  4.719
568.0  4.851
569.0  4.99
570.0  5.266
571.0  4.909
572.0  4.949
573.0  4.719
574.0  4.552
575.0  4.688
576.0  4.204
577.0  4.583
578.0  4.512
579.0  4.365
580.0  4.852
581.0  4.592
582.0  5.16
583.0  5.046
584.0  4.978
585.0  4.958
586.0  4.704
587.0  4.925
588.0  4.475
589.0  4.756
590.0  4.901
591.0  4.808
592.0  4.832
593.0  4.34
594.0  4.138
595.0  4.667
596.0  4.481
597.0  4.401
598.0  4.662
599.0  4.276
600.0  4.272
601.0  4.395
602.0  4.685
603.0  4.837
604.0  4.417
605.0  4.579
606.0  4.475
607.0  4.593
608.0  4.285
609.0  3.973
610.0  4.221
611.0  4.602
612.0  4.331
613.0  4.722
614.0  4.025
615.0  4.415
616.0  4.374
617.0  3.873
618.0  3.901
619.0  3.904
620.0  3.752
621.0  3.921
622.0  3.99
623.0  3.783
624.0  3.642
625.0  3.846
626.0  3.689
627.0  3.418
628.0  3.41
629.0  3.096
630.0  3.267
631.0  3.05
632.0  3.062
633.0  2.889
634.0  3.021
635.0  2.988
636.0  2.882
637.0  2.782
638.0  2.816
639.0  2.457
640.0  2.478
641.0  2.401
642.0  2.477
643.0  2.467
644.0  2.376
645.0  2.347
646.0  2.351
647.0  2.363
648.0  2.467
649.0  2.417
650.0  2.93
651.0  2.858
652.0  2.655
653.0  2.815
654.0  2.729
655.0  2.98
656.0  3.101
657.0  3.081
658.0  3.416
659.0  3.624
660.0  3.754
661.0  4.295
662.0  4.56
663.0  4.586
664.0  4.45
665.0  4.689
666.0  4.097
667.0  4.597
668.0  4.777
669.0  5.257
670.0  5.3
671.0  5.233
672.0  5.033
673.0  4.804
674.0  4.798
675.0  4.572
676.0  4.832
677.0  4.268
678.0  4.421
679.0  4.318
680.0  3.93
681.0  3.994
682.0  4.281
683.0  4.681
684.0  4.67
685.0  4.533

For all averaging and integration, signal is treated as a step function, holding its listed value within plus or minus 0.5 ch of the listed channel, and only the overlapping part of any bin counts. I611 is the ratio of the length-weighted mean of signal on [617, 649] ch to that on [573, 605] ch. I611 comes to 0.66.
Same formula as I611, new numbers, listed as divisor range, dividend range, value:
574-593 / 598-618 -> 0.93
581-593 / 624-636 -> 0.67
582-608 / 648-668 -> 0.77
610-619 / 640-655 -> 0.60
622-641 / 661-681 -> 1.47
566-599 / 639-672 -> 0.73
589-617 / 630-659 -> 0.62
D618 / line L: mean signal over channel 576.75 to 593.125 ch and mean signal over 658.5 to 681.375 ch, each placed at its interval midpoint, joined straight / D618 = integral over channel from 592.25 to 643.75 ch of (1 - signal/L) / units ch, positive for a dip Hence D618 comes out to 9.79 ch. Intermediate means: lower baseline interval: 4.76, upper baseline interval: 4.53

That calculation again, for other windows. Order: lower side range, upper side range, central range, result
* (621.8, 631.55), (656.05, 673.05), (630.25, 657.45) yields 8.2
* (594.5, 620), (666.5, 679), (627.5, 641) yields 4.8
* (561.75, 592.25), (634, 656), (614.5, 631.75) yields -2.0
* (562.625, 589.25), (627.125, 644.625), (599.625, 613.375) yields -2.6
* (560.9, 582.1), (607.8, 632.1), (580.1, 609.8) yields -2.3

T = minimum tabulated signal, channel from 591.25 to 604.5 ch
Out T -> 4.138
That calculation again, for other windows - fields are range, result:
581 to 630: 3.096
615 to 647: 2.347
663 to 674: 4.097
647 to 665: 2.363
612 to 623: 3.752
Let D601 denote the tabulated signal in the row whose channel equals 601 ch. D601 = 4.395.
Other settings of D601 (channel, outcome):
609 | 3.973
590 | 4.901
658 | 3.416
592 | 4.832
